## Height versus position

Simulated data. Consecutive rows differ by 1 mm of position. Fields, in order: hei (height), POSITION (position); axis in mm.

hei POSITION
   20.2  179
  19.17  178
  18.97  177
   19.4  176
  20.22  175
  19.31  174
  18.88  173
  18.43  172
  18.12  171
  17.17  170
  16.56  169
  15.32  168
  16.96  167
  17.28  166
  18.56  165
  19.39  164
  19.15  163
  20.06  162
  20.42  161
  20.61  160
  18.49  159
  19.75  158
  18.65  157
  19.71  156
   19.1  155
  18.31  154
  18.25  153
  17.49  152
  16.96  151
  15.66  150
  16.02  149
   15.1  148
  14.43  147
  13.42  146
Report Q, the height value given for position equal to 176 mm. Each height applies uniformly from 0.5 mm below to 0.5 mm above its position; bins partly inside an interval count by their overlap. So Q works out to 19.4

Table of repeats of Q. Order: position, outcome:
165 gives 18.56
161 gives 20.42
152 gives 17.49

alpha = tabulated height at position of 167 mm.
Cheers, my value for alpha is 16.96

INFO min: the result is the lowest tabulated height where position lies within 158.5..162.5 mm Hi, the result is 18.49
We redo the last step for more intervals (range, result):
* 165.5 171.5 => 15.32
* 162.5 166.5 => 17.28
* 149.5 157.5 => 15.66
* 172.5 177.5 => 18.88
